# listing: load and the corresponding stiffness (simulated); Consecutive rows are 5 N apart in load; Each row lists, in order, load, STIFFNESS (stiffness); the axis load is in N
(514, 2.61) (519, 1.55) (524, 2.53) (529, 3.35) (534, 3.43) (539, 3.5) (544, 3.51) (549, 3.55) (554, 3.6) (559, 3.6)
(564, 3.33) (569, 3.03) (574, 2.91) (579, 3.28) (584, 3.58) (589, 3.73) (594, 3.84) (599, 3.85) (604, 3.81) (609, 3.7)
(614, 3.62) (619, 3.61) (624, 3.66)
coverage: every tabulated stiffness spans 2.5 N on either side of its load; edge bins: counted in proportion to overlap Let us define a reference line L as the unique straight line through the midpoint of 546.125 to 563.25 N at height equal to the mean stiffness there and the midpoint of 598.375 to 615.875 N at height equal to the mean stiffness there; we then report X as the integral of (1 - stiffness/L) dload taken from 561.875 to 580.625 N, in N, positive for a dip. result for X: 2.5 N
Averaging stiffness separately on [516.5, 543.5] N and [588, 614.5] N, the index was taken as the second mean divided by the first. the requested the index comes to 1.29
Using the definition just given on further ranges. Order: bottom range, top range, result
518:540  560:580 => 1.08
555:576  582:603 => 1.16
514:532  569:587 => 1.28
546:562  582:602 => 1.05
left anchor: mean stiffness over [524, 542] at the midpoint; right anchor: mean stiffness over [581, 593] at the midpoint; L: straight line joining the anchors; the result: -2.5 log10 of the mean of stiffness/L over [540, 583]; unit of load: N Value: 0.039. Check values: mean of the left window 3.3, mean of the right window 3.66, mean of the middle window 3.36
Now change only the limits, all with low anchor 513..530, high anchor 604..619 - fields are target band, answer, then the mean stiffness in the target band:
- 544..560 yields -0.25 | 3.57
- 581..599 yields -0.10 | 3.72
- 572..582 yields 0.02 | 3.13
